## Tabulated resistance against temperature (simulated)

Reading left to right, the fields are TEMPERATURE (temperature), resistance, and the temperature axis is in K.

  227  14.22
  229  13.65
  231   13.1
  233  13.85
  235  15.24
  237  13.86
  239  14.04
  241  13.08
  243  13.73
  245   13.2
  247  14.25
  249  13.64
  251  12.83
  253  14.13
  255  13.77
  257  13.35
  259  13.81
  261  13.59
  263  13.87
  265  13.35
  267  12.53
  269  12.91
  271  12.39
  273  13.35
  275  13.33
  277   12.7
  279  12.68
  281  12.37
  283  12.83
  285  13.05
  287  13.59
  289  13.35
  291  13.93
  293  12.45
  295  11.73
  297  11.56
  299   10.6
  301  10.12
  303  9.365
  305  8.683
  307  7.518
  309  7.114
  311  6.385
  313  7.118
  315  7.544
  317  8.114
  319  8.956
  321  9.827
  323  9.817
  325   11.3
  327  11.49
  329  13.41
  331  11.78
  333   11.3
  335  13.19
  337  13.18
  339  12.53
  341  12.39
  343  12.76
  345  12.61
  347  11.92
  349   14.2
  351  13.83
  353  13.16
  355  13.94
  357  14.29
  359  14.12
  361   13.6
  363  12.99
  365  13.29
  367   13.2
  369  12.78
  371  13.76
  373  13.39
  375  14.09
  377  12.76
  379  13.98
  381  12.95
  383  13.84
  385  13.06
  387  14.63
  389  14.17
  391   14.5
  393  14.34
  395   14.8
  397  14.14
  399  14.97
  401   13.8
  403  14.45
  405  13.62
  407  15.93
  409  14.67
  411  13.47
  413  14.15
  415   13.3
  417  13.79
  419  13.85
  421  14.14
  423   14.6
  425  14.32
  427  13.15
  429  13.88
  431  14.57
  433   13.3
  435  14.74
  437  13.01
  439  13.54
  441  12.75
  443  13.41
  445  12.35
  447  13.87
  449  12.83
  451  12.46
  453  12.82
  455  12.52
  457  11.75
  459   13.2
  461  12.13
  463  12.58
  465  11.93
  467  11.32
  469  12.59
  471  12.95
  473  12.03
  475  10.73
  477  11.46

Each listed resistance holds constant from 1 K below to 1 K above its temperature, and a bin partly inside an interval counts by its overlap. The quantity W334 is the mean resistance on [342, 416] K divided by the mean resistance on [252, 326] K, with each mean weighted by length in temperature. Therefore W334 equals 1.2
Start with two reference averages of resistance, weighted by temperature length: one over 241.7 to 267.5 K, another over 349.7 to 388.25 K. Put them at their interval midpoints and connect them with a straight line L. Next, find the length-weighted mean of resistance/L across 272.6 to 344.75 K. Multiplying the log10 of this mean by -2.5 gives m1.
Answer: 0.21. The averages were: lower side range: 13.6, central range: 11.1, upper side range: 13.6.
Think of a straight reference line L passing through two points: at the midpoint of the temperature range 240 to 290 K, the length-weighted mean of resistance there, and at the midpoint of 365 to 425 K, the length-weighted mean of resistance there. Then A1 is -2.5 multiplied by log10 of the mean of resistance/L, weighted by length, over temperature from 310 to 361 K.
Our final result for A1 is 0.18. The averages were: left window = 13.3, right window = 14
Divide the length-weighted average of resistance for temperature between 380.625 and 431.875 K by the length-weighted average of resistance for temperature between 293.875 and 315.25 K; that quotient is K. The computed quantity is 1.6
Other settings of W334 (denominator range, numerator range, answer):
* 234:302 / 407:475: 1.01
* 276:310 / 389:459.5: 1.21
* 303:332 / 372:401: 1.51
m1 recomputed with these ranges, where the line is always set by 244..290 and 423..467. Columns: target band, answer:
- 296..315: 0.46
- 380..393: -0.06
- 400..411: -0.10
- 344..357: -0.01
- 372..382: -0.02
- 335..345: 0.04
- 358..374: -0.02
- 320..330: 0.18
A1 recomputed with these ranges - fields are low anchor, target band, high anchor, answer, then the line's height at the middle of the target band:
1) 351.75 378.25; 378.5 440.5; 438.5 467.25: -0.078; 13.1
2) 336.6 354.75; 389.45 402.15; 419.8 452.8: -0.088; 13.3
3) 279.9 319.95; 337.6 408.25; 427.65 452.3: -0.150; 11.9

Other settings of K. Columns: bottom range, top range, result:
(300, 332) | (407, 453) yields 1.47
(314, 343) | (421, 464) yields 1.19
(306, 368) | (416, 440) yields 1.21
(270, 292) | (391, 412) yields 1.11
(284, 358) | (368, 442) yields 1.23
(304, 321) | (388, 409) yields 1.86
